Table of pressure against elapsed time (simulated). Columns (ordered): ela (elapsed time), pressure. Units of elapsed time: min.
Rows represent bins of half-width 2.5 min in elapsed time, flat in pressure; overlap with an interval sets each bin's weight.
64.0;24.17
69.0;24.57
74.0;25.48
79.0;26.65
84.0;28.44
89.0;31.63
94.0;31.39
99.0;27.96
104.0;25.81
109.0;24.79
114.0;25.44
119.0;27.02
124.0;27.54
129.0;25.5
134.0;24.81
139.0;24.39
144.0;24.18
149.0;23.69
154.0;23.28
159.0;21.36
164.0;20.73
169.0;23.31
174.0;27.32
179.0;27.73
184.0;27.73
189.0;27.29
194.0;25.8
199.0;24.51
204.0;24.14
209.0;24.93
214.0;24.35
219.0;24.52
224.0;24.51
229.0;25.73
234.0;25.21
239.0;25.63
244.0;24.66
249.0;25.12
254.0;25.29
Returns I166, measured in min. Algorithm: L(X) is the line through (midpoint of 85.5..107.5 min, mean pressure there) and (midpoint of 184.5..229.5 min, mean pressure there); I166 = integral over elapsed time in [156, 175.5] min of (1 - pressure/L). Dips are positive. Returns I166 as 2.6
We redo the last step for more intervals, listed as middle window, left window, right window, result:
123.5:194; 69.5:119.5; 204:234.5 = 3.1 min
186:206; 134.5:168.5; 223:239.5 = -1.0 min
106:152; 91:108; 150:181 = 1.8 min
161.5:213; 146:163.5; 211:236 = -3.6 min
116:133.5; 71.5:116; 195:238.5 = 0.3 min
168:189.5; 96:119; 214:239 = -1.2 min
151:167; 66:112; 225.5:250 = 2.7 min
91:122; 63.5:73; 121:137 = -2.1 min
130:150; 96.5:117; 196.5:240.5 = 1.0 min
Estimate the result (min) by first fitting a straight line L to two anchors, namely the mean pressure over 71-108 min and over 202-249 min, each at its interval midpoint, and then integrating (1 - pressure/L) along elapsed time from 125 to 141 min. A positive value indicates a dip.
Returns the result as 1.1 min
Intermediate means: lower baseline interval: 28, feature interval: 25.2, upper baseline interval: 24.9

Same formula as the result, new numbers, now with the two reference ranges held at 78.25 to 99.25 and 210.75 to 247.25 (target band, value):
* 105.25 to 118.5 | 1.5 min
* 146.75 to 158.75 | 1.9 min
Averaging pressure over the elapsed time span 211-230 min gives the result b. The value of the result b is 24.7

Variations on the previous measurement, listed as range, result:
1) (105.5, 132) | 26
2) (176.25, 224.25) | 25.6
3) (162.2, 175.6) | 23.7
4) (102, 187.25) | 25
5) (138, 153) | 24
